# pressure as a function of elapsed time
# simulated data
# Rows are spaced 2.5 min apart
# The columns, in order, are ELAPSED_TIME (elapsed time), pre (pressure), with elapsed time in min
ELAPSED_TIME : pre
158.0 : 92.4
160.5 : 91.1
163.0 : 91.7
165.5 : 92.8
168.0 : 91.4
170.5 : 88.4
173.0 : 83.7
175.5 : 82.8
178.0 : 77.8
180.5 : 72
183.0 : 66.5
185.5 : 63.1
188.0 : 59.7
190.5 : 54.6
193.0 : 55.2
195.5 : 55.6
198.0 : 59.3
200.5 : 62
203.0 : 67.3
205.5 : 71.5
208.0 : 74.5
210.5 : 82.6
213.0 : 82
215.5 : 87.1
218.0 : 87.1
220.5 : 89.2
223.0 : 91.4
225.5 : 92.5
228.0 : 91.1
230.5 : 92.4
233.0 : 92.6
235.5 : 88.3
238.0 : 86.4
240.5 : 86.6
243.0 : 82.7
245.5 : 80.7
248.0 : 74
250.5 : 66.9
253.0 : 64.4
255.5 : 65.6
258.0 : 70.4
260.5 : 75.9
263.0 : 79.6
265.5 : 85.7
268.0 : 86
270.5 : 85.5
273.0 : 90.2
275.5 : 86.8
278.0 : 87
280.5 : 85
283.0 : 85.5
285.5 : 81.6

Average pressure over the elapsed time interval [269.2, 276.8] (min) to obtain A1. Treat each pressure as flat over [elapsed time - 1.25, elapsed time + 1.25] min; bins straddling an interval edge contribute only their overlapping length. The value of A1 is 87.5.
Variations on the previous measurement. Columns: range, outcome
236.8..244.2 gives 85.2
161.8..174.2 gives 89.6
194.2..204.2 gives 61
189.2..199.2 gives 56.2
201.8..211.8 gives 74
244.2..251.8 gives 73.9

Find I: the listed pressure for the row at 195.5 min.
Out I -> 55.6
